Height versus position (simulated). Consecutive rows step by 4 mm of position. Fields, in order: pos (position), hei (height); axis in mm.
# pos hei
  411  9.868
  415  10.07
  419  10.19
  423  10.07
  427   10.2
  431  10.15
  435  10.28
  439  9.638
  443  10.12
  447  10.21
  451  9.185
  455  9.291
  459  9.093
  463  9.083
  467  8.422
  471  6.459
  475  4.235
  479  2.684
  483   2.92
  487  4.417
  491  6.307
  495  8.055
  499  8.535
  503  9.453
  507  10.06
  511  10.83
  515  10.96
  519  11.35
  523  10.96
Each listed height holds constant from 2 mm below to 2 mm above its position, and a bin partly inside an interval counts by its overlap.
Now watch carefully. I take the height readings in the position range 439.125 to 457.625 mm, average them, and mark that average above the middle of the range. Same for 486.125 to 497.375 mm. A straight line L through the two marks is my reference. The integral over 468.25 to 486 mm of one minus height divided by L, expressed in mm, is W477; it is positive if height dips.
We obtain 7.9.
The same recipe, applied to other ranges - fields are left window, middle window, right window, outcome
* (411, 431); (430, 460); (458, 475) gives -3.1 mm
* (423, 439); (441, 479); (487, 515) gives 5.7 mm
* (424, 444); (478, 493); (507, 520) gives 9.1 mm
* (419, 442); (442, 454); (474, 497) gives -2.0 mm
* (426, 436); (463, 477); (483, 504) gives 2.4 mm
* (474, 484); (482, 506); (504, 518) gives -0.2 mm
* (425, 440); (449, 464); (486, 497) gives -1.0 mm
